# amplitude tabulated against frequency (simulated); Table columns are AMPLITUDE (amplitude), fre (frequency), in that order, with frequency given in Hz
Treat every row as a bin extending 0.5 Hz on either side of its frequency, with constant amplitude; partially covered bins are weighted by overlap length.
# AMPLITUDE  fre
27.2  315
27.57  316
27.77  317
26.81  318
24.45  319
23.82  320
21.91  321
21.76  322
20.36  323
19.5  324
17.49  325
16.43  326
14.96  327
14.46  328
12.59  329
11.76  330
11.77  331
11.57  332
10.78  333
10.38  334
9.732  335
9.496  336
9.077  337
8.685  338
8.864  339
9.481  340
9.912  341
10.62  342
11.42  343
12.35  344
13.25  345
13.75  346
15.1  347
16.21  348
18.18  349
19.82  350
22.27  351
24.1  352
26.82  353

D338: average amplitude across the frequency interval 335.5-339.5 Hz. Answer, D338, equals 9.03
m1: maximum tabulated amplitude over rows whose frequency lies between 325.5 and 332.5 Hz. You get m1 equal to 16.43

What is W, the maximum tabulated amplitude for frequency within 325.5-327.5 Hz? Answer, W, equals 16.43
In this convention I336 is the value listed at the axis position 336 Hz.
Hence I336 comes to 9.496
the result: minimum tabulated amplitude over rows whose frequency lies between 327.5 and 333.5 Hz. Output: 10.78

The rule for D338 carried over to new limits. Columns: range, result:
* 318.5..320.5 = 24.1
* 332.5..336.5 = 10.1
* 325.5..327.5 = 15.7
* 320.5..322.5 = 21.8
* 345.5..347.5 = 14.4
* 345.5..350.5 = 16.6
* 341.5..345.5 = 11.9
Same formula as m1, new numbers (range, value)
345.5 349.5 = 18.18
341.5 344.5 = 12.35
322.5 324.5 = 20.36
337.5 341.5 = 9.912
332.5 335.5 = 10.78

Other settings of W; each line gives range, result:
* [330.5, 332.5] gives 11.77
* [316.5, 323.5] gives 27.77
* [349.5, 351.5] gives 22.27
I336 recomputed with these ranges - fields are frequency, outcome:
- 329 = 12.59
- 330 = 11.76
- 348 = 16.21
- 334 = 10.38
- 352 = 24.1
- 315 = 27.2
